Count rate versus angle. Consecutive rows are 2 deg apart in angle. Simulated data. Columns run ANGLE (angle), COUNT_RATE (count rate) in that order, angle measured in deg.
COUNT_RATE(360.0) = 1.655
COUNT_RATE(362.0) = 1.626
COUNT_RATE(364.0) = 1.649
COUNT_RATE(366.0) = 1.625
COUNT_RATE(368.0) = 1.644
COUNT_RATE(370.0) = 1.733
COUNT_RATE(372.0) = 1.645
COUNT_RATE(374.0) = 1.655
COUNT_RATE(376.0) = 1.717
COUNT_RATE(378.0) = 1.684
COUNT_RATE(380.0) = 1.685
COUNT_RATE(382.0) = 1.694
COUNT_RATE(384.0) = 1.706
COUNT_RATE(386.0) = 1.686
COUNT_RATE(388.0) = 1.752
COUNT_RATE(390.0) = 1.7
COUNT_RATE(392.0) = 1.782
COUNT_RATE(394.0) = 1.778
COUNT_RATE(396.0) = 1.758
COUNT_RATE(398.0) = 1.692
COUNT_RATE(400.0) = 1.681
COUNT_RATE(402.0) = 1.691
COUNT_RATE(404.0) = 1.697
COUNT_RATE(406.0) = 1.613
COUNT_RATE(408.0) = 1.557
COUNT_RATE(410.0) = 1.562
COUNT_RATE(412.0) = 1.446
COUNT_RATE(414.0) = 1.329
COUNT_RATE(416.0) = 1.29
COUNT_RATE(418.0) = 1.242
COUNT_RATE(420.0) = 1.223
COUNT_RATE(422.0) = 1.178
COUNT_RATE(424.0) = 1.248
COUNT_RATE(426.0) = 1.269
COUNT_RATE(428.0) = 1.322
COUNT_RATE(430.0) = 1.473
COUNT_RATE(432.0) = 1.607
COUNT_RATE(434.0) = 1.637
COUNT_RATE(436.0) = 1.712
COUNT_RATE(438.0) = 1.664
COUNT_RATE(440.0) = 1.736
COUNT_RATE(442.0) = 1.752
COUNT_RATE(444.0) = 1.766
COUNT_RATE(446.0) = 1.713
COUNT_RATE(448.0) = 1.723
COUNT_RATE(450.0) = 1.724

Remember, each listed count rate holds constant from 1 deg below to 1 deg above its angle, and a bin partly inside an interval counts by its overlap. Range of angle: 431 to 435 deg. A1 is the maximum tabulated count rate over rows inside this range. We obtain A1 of 1.637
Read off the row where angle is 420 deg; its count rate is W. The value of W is 1.223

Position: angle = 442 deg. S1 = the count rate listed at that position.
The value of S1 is 1.752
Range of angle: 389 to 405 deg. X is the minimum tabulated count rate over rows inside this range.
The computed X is 1.681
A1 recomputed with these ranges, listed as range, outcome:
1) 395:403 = 1.758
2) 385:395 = 1.782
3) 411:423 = 1.446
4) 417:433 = 1.607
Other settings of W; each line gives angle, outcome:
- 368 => 1.644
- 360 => 1.655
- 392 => 1.782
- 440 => 1.736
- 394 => 1.778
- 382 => 1.694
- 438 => 1.664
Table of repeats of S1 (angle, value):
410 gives 1.562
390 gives 1.7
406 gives 1.613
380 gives 1.685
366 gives 1.625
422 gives 1.178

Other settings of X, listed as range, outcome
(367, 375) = 1.644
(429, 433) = 1.473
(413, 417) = 1.29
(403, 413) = 1.446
